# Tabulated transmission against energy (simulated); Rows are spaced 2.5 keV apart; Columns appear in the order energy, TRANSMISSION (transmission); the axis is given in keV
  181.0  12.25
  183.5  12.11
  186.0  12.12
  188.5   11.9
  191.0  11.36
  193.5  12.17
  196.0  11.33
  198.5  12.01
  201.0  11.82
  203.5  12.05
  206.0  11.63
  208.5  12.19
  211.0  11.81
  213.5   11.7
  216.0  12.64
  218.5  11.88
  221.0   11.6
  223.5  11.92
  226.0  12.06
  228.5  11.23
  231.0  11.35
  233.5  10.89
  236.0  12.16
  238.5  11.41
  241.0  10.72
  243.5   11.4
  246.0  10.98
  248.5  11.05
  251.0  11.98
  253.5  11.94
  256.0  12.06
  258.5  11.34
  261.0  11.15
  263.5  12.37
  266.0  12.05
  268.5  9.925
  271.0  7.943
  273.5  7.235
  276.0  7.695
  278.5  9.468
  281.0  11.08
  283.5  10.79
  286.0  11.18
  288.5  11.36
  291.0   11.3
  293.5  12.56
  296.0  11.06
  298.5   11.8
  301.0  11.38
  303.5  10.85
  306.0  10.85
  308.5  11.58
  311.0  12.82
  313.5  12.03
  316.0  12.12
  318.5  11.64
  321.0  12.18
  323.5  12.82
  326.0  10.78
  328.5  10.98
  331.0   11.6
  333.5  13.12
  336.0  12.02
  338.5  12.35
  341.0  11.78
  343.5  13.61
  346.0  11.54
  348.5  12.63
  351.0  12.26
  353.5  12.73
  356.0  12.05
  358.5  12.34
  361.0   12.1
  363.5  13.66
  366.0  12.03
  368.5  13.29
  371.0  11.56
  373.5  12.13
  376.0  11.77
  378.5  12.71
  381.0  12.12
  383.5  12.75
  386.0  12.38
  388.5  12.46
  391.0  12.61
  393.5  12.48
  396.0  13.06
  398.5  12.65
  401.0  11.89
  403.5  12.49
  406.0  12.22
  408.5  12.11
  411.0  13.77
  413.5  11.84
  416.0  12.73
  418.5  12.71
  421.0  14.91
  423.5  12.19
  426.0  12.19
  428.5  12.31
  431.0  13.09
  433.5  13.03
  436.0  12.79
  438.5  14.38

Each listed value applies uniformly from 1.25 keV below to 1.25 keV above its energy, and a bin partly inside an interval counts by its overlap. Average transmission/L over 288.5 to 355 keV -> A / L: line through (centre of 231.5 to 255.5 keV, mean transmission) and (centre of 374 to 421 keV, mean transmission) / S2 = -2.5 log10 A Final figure 0.01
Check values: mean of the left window 11.4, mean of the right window 12.5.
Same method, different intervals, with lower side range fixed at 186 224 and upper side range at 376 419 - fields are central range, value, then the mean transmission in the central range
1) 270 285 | 0.312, 9.09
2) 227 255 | 0.056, 11.4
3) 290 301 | 0.047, 11.7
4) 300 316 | 0.053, 11.6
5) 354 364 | -0.008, 12.5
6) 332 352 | -0.007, 12.4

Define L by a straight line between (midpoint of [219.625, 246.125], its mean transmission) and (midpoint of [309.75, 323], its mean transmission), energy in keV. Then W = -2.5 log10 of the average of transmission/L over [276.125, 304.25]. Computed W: 0.09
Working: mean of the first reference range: 11.5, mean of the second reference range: 12.2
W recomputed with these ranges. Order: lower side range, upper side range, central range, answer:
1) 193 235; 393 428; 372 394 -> 0.01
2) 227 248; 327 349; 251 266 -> -0.03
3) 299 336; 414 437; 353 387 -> -0.01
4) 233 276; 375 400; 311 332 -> -0.01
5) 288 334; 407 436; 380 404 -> 0.00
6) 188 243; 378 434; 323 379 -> 0.01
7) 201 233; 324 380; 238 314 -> 0.09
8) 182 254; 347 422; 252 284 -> 0.15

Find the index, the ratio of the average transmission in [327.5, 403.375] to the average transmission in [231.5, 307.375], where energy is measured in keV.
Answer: 1.1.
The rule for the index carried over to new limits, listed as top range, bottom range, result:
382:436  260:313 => 1.17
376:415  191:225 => 1.05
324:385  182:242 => 1.04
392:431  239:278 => 1.19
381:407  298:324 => 1.06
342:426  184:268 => 1.07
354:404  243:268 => 1.07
